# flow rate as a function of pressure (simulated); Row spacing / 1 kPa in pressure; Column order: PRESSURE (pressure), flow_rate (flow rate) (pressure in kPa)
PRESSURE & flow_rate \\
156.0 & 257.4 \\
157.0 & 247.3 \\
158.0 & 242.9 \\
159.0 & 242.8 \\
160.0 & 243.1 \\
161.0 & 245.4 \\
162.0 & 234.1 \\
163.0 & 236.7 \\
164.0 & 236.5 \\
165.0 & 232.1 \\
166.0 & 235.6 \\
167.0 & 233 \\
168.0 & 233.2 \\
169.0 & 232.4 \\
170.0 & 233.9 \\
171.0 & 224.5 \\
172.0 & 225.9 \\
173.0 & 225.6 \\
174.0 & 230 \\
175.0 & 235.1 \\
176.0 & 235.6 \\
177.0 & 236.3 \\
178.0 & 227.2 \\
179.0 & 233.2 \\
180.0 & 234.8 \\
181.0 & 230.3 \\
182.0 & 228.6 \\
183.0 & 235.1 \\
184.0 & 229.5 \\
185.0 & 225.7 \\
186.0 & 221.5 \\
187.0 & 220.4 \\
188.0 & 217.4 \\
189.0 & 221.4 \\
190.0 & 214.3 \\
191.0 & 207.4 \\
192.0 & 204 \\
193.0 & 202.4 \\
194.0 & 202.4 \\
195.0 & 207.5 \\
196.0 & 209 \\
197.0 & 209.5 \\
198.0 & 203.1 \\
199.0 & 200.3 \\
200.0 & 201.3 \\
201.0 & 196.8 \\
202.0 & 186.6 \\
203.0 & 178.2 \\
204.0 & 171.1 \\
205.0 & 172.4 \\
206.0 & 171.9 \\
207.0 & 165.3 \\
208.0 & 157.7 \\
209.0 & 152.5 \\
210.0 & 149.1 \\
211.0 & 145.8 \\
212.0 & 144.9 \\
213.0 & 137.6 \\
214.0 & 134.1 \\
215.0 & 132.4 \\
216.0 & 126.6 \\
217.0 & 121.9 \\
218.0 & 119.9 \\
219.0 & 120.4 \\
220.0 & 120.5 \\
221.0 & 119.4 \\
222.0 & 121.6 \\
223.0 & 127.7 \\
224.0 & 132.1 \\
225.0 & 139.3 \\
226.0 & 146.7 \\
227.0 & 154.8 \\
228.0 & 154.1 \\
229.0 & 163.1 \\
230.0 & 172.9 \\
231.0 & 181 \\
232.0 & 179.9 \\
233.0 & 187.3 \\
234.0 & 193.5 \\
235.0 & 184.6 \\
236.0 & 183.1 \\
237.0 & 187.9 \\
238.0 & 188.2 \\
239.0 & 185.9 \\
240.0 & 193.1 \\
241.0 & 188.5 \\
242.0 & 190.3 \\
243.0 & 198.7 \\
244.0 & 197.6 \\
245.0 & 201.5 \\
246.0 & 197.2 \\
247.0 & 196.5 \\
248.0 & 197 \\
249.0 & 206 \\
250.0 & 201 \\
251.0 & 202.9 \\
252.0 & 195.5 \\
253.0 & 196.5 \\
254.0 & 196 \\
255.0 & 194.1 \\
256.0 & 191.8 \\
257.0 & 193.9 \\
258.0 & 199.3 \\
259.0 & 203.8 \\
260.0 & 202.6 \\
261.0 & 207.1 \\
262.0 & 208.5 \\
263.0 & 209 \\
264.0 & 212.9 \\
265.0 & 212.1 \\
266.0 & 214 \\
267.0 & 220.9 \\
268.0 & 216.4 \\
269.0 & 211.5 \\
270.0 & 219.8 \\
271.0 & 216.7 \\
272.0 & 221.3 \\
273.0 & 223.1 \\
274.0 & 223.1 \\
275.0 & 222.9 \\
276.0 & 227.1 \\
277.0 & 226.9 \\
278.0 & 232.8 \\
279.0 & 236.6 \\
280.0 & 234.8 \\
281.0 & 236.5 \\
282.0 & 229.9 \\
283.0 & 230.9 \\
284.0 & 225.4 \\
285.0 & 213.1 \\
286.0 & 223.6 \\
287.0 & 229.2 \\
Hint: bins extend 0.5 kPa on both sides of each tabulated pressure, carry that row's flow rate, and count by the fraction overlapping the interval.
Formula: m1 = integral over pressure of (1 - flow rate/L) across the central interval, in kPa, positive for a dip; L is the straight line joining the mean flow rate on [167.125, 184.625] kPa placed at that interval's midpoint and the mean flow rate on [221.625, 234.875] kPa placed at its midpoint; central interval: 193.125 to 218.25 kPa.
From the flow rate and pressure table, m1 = 3.0 kPa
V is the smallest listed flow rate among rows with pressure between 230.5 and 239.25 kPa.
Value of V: 179.9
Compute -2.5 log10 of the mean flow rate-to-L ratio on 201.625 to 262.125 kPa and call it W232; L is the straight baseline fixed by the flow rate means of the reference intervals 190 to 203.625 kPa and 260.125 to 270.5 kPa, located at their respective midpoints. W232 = 0.21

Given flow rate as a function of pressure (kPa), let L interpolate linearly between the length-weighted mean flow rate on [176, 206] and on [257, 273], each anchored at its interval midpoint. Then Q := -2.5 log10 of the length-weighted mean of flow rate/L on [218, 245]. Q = 0.26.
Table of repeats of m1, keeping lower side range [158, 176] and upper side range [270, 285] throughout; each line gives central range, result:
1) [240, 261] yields 2.86 kPa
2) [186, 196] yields 0.93 kPa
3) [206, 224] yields 7.41 kPa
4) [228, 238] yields 2.15 kPa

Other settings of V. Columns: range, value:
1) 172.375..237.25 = 119.4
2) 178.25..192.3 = 204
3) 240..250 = 188.5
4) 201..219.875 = 119.9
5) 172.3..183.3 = 225.6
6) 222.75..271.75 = 127.7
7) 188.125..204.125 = 171.1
